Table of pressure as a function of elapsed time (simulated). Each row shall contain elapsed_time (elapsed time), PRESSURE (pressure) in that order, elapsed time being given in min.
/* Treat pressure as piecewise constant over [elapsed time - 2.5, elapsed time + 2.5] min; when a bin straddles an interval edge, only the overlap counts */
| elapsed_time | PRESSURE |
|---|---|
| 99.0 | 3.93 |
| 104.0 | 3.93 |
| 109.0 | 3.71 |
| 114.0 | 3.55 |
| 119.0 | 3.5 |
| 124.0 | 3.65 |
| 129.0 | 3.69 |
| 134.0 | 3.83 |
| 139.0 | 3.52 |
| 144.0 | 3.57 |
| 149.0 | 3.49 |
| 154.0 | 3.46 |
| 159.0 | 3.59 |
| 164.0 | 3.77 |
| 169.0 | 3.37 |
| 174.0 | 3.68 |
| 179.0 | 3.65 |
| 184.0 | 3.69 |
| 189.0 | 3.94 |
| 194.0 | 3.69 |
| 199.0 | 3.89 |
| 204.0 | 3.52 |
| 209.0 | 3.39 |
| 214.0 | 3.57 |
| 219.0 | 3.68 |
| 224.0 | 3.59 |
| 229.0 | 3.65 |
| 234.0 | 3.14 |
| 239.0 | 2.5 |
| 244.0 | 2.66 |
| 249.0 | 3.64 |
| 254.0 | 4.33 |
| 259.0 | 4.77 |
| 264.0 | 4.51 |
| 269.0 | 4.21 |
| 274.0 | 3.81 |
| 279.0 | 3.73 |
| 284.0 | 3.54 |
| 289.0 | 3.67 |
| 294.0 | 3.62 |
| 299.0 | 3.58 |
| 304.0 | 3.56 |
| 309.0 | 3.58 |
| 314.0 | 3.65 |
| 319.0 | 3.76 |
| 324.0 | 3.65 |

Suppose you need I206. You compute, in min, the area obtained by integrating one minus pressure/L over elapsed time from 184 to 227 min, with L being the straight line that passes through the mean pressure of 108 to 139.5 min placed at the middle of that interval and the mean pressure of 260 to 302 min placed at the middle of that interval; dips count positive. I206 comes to 1.1 min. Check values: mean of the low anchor 3.64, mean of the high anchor 3.86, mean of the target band 3.66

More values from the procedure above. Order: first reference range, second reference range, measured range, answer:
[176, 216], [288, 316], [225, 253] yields 3.34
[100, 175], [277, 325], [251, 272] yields -4.57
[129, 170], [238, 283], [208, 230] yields 0.92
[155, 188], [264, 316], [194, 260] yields 2.49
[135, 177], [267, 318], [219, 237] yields 0.84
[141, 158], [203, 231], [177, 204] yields -1.55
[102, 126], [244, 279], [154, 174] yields 1.18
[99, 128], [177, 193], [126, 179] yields 1.81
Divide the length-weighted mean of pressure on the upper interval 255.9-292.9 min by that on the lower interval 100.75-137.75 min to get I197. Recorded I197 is 1.1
